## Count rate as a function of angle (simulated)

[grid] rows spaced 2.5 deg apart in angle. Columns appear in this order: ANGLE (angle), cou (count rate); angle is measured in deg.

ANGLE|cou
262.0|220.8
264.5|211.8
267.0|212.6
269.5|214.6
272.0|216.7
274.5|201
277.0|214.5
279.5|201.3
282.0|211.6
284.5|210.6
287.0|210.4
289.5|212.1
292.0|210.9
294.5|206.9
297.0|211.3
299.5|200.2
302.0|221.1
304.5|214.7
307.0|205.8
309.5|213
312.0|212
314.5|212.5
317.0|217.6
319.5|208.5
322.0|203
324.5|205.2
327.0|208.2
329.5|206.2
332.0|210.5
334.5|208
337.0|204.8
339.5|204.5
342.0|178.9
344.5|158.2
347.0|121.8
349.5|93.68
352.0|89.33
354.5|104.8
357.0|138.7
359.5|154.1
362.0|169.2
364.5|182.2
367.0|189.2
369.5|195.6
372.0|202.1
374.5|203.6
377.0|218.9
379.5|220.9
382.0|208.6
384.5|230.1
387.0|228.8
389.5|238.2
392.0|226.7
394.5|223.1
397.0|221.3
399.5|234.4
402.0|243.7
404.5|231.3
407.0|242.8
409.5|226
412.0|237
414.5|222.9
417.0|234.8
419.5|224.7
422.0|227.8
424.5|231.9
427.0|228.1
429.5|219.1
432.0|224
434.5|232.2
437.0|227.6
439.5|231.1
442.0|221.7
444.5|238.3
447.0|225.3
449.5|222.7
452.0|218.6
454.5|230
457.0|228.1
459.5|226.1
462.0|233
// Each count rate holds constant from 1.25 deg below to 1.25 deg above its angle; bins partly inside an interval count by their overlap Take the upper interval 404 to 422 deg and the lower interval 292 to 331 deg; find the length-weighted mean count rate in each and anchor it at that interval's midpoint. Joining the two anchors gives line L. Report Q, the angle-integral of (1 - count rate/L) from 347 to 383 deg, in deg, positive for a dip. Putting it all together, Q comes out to 8.8 deg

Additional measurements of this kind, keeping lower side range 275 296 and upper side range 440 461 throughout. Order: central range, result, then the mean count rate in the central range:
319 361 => 8.8 deg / 170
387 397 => -0.4 deg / 228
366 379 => 0.9 deg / 203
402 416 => -0.7 deg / 233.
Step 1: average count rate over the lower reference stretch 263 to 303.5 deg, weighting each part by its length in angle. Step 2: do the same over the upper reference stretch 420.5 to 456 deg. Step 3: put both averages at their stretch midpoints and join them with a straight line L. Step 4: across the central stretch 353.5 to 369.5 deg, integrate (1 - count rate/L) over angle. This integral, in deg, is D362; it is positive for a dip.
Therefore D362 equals 4.29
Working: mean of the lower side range 211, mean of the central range 160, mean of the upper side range 227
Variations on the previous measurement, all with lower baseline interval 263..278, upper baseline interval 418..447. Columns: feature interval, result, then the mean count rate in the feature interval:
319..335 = 0.8 deg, 207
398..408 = -0.6 deg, 238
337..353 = 5.3 deg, 147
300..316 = 0.2 deg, 213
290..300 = 0.3 deg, 208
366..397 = 1.0 deg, 216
